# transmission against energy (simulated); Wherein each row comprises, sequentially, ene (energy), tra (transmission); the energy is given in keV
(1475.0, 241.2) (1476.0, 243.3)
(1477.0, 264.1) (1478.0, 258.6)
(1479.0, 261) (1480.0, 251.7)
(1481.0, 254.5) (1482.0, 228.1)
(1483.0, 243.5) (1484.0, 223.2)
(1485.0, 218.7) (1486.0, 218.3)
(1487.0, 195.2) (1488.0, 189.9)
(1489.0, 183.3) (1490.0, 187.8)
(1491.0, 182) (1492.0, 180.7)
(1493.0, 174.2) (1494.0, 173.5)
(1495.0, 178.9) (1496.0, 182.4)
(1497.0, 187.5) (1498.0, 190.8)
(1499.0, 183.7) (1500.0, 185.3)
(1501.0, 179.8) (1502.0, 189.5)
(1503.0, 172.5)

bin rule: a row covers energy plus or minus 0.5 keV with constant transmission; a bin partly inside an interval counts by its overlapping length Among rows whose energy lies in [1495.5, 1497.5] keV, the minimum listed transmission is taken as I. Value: 182.4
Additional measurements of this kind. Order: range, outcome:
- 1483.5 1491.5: 182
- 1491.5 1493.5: 174.2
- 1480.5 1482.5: 228.1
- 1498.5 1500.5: 183.7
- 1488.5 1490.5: 183.3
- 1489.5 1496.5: 173.5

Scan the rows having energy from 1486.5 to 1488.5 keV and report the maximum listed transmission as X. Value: 195.2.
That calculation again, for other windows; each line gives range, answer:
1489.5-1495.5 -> 187.8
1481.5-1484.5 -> 243.5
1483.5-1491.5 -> 223.2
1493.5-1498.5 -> 190.8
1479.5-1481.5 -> 254.5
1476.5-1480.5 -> 264.1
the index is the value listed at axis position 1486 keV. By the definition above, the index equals 218.3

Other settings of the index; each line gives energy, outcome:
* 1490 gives 187.8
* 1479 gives 261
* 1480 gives 251.7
